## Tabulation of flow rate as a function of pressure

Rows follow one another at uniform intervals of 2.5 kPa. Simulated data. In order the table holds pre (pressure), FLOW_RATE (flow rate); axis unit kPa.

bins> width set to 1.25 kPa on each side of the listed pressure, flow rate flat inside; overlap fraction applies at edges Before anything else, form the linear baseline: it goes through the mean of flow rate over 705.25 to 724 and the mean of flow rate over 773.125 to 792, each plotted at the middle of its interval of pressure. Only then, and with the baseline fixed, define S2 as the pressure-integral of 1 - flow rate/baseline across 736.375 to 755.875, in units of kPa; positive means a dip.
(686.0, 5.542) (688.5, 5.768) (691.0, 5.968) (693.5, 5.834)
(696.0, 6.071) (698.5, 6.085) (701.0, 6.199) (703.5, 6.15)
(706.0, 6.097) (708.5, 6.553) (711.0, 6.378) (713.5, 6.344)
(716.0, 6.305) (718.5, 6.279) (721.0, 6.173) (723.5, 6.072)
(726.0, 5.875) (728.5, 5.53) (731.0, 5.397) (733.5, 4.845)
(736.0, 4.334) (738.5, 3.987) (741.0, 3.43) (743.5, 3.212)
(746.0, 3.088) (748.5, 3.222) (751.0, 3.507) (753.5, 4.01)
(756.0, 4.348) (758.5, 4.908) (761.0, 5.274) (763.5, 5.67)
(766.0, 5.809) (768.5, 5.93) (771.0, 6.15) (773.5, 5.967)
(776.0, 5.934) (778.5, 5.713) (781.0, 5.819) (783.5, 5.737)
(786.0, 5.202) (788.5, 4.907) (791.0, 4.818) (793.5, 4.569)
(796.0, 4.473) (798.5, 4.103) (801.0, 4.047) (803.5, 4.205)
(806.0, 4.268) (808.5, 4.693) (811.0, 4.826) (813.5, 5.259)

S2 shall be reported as 7.7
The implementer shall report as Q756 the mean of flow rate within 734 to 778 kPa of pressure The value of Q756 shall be 4.66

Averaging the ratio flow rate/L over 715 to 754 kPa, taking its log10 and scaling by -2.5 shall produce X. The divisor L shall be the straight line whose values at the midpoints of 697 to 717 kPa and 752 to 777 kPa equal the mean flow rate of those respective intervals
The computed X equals 0.24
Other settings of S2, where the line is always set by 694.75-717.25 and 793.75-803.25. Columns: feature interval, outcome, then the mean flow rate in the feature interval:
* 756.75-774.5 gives -2.46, 5.63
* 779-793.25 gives -2.36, 5.27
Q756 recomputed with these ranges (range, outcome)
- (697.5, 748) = 5.38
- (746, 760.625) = 4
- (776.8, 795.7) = 5.23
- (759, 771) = 5.67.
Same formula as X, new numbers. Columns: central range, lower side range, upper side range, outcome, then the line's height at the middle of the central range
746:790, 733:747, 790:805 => -0.25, 4.06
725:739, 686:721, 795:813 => 0.13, 5.65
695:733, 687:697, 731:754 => -0.22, 4.99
